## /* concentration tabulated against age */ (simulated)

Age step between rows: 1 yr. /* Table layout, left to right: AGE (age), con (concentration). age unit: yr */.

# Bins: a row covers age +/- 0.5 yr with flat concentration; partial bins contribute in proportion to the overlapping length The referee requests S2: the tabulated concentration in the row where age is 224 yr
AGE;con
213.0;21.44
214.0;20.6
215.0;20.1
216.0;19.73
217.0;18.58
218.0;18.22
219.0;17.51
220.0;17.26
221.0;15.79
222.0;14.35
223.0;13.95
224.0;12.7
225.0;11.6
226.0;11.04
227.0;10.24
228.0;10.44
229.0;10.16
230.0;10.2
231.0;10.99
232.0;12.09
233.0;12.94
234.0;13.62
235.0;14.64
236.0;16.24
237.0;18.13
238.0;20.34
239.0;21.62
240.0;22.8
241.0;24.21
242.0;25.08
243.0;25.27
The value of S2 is 12.7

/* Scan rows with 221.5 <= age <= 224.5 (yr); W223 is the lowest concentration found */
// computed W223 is 12.7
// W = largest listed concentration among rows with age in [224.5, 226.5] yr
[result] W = 11.6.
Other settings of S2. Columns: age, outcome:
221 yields 15.79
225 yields 11.6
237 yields 18.13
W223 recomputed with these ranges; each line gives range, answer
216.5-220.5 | 17.26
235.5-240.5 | 16.24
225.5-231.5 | 10.16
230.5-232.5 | 10.99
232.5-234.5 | 12.94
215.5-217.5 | 18.58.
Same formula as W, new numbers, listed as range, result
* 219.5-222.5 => 17.26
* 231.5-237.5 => 18.13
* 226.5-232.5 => 12.09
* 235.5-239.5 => 21.62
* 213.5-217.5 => 20.6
